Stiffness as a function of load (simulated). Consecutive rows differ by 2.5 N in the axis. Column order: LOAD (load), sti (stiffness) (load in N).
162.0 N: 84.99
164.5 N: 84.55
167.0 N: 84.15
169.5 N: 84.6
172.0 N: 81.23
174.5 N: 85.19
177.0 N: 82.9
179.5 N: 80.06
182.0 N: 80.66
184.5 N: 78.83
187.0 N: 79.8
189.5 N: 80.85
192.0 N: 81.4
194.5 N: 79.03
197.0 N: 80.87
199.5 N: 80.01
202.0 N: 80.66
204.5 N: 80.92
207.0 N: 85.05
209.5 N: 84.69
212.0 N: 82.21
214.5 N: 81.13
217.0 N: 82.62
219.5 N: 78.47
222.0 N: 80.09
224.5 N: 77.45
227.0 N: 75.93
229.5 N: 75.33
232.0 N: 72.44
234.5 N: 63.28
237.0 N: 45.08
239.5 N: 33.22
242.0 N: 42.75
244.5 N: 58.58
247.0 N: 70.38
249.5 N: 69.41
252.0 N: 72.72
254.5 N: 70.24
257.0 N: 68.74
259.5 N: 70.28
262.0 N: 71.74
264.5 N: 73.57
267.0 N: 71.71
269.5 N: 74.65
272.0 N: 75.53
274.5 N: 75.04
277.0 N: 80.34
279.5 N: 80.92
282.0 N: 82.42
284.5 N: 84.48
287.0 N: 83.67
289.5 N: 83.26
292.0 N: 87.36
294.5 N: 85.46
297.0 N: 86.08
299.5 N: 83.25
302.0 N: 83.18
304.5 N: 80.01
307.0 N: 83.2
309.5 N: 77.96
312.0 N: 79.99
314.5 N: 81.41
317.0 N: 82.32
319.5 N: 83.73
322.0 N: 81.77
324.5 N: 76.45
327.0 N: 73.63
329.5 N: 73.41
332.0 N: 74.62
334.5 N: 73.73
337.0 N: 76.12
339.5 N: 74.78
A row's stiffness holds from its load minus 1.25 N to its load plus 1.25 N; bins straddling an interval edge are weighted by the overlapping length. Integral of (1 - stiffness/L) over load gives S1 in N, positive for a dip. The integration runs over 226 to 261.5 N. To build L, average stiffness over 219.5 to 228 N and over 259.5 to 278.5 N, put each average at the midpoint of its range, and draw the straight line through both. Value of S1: 5.97 N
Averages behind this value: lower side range 78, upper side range 74.4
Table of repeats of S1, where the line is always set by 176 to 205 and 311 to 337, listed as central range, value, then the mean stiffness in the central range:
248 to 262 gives 1.56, 70.4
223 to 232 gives 0.45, 75.8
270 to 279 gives 0.21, 77.1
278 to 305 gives -1.76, 83.7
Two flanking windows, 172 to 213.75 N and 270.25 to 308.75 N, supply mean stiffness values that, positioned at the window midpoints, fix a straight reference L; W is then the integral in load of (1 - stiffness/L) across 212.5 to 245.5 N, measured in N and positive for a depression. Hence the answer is 5.9 N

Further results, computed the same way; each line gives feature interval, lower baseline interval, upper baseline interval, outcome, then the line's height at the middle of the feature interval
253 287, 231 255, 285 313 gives -2.3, 70.8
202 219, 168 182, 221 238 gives -1.8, 74.5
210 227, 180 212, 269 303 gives 0.2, 81.3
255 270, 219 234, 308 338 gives 1.0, 76.7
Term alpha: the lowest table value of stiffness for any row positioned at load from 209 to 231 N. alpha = 75.33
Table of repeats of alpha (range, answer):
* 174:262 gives 33.22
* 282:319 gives 77.96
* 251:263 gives 68.74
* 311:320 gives 79.99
